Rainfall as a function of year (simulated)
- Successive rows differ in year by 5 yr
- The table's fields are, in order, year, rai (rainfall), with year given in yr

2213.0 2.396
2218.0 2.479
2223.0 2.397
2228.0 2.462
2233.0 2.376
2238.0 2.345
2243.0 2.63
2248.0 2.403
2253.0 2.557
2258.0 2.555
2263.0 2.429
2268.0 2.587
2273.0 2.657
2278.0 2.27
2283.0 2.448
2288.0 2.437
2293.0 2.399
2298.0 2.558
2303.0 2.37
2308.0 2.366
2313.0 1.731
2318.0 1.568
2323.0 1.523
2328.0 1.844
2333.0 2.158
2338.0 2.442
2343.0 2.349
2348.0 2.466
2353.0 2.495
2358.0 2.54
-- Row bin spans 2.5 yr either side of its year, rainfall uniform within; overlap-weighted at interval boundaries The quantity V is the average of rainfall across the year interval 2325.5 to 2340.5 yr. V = 2.15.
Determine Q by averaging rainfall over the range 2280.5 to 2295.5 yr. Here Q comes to 2.43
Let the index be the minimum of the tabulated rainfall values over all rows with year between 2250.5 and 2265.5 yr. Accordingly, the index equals 2.429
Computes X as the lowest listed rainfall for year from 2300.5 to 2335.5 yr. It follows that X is 1.523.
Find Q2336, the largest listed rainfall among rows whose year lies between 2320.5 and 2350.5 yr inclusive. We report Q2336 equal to 2.466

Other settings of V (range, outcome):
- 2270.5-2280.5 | 2.46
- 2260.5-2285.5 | 2.48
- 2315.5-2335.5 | 1.77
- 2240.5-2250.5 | 2.52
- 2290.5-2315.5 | 2.28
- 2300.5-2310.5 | 2.37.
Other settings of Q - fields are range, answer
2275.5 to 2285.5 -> 2.36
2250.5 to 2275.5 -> 2.56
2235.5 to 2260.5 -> 2.5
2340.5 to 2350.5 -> 2.41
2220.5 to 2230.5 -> 2.43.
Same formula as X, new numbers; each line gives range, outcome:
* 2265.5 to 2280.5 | 2.27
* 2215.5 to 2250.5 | 2.345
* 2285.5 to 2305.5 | 2.37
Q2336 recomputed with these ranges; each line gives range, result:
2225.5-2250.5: 2.63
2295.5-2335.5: 2.558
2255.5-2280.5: 2.657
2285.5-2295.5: 2.437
